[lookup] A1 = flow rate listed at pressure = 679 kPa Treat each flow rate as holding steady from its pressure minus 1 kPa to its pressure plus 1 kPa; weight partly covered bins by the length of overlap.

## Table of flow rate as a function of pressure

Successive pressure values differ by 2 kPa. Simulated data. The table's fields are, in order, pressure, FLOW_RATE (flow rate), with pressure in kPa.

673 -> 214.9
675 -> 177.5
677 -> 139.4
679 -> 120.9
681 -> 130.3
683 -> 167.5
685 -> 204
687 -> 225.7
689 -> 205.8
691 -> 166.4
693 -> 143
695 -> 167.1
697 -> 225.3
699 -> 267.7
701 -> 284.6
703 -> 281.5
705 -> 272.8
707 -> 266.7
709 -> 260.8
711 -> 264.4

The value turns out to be 120.9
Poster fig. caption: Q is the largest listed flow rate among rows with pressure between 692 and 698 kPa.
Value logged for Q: 225.3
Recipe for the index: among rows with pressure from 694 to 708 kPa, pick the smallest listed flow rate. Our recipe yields 167.1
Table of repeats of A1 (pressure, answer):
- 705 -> 272.8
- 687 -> 225.7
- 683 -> 167.5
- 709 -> 260.8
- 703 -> 281.5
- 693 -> 143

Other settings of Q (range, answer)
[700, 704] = 284.6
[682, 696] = 225.7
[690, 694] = 166.4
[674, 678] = 177.5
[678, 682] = 130.3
